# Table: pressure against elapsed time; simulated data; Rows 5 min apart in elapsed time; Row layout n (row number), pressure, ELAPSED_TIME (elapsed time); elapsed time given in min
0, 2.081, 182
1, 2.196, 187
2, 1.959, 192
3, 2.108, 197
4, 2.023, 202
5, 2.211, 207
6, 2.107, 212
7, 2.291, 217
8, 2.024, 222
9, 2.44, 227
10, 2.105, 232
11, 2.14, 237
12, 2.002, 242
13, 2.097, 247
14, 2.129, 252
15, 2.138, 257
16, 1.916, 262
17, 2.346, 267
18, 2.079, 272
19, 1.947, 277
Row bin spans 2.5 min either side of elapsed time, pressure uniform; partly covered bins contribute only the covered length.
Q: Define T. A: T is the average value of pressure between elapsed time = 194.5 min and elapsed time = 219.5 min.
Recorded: 2.15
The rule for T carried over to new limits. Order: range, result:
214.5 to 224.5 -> 2.16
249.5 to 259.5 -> 2.13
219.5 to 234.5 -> 2.19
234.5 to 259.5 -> 2.1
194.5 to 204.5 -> 2.07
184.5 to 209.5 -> 2.1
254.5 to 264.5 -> 2.03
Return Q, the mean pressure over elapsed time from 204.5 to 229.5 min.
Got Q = 2.21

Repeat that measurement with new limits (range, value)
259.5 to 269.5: 2.13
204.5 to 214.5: 2.16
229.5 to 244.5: 2.08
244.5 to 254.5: 2.11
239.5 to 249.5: 2.05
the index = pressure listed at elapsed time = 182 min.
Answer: 2.081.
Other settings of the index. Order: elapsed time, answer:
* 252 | 2.129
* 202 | 2.023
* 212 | 2.107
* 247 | 2.097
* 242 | 2.002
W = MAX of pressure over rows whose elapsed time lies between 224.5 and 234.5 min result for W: 2.44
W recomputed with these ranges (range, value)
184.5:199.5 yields 2.196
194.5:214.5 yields 2.211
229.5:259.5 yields 2.14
